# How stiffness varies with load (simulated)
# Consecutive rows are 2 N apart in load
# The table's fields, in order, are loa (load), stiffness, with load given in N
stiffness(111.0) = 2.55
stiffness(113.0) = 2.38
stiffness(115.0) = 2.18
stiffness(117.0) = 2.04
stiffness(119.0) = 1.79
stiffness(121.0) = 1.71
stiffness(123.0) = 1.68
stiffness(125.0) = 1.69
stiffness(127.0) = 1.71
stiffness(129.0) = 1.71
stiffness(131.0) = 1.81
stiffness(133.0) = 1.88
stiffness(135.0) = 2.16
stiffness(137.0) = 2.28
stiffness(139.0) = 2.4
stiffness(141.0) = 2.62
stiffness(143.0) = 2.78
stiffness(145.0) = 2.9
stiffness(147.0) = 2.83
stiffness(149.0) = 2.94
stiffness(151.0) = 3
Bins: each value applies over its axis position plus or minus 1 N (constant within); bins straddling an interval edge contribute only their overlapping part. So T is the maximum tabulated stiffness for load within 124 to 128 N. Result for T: 1.71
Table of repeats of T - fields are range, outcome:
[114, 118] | 2.18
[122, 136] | 2.16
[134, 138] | 2.28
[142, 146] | 2.9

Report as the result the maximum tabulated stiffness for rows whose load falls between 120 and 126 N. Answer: 1.71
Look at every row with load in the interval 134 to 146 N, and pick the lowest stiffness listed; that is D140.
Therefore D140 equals 2.16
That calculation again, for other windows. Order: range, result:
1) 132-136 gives 1.88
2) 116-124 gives 1.68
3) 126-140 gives 1.71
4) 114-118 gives 2.04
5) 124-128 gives 1.69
